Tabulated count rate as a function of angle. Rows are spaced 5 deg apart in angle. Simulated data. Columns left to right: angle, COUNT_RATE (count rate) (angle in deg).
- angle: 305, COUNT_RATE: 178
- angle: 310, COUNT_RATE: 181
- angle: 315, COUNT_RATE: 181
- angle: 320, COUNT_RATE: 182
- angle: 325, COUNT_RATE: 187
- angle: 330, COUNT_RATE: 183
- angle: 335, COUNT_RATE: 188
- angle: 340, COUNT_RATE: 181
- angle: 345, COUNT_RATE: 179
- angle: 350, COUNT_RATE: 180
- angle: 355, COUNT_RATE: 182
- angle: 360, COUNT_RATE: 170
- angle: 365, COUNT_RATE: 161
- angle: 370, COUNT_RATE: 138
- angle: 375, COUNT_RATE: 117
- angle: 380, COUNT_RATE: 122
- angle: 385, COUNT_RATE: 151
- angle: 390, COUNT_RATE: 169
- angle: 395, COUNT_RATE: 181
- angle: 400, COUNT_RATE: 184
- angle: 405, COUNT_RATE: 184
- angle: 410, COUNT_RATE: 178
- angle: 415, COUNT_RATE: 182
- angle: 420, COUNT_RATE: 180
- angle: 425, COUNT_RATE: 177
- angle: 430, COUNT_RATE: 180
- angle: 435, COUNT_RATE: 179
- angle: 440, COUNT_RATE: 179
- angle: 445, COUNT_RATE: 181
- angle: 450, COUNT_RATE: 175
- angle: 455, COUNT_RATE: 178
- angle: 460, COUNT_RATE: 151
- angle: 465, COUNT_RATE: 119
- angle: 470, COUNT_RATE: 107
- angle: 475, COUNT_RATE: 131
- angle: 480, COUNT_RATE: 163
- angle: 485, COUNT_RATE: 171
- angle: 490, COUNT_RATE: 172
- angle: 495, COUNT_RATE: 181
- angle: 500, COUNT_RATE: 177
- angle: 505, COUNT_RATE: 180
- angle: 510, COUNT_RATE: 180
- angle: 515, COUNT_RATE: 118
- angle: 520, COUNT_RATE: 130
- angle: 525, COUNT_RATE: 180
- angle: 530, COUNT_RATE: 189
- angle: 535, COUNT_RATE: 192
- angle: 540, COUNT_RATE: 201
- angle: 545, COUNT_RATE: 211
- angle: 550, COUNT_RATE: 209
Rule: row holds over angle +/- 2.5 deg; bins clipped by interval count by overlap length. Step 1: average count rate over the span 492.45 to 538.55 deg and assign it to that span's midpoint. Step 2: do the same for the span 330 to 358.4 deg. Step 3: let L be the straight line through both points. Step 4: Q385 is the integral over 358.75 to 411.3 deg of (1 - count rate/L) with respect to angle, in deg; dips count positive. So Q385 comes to 5.9 deg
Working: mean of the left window 182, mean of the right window 170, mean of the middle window 159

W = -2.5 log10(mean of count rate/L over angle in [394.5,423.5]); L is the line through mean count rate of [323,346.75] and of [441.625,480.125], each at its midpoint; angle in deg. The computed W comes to -0.11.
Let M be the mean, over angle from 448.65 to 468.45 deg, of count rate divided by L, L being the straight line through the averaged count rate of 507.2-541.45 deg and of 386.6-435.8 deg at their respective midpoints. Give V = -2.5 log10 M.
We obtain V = 0.15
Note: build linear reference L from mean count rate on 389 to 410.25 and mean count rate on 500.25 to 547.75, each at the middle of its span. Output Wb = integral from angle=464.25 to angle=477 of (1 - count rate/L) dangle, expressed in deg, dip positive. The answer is 4.2 deg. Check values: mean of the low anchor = 180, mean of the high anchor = 176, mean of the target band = 119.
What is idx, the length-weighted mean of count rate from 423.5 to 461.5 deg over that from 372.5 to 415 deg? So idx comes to 1.1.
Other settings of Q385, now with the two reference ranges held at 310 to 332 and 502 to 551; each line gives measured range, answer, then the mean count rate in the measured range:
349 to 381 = 5.09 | 153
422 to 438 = 0.15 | 179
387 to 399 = 0.41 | 175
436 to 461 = 0.76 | 174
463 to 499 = 5.71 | 151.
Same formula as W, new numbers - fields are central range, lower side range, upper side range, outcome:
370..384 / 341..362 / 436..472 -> 0.34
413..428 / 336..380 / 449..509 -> -0.12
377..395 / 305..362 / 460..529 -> 0.14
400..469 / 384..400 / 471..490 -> -0.06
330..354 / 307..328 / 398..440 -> 0.00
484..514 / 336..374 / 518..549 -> 0.05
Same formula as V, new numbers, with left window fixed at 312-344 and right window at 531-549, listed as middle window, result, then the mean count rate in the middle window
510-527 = 0.33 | 147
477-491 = 0.18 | 167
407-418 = 0.06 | 180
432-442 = 0.08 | 179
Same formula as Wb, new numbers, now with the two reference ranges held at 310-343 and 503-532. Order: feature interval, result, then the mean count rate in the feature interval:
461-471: 2.9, 120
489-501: -0.9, 177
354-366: 0.6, 171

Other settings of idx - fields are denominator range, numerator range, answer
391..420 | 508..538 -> 0.91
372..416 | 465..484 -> 0.83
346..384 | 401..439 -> 1.17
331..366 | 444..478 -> 0.83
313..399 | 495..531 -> 0.98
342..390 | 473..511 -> 1.08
